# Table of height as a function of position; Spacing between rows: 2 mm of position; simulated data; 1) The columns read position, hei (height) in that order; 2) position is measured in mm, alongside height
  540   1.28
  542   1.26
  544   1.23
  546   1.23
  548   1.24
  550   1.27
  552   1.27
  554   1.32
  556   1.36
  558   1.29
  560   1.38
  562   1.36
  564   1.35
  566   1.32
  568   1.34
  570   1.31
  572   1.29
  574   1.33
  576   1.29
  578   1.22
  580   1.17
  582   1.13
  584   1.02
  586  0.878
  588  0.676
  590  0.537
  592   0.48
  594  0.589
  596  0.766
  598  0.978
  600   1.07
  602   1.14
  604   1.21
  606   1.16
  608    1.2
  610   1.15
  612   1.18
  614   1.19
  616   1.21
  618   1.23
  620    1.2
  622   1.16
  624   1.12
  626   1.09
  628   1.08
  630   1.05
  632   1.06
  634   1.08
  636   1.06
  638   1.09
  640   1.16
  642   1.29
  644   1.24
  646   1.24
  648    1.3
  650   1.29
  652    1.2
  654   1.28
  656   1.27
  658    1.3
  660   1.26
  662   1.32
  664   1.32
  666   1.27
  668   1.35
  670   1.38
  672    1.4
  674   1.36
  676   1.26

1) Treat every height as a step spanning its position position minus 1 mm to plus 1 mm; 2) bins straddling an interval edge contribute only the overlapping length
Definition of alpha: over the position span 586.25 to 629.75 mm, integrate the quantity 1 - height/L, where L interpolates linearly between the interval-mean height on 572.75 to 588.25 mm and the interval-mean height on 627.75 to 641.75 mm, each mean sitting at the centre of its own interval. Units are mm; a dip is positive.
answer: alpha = 3.34 mm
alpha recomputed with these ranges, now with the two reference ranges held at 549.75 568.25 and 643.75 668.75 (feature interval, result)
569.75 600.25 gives 7.9 mm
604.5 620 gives 1.3 mm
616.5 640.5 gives 3.3 mm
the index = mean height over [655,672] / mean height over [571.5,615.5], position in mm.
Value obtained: 1.3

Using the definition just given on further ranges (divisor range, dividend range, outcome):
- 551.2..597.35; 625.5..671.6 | 1.09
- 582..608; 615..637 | 1.25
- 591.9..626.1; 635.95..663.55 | 1.15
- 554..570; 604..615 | 0.88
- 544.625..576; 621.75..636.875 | 0.83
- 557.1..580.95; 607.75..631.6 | 0.88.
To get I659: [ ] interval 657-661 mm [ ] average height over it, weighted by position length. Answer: 1.28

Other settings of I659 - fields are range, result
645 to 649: 1.27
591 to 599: 0.703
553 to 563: 1.34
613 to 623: 1.2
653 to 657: 1.27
